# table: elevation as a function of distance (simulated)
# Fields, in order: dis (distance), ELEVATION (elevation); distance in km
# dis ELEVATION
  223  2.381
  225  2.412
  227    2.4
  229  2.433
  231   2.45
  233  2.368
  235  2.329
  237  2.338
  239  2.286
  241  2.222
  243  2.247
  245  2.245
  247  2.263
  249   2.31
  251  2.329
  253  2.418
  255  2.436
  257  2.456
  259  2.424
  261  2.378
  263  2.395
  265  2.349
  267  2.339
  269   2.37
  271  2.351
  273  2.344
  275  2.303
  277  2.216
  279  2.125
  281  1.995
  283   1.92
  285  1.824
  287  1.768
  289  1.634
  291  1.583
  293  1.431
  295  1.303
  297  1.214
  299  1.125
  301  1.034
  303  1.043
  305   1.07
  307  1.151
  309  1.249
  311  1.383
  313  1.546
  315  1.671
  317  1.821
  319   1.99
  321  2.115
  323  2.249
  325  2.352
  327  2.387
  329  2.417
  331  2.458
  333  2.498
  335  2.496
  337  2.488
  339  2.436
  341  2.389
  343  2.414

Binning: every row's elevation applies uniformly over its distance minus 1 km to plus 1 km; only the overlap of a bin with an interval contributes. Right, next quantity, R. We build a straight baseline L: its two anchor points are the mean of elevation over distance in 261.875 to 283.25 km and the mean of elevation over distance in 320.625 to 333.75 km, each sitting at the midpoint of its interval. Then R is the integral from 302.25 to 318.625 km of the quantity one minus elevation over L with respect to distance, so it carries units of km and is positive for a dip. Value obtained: 6.6 km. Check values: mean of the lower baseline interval 2.26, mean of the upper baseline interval 2.36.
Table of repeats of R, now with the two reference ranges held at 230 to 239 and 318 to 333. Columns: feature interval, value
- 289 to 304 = 6.76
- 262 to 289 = 2.03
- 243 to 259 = 0.00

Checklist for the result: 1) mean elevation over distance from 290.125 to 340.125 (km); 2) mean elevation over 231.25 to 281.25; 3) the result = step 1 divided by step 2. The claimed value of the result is 0.77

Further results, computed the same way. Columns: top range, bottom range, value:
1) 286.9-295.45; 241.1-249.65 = 0.68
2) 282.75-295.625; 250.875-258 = 0.67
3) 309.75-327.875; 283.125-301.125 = 1.31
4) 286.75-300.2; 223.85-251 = 0.61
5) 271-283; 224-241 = 0.92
